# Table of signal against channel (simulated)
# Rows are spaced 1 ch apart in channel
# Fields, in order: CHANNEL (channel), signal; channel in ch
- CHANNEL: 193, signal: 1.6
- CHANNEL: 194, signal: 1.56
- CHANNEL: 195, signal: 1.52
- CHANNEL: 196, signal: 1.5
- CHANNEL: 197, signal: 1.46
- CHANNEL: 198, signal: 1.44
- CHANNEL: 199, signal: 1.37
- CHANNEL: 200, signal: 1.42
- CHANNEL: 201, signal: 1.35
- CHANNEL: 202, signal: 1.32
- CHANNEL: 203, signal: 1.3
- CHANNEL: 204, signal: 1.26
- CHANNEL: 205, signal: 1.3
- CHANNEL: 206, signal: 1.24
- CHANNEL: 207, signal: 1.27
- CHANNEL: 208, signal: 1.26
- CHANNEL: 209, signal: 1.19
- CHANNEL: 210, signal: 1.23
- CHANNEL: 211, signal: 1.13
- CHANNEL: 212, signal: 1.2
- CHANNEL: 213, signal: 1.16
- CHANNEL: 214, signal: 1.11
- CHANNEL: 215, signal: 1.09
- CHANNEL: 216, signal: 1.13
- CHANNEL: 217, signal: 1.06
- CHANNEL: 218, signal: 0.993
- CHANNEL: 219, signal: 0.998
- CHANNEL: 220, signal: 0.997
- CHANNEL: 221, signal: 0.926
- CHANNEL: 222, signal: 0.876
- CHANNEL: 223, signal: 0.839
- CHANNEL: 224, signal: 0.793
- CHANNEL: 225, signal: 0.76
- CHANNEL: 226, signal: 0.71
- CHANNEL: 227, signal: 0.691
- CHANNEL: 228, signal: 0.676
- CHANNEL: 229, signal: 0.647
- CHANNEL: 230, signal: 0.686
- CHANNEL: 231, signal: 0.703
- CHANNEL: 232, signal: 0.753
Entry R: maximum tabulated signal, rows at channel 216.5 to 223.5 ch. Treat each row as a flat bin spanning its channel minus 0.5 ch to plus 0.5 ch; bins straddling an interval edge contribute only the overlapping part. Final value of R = 1.06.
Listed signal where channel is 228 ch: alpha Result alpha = 0.676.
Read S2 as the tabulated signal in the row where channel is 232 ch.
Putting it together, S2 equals 0.753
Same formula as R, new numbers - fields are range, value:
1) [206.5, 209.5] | 1.27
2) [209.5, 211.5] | 1.23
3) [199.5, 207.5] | 1.42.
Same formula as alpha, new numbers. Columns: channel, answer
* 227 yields 0.691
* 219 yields 0.998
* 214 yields 1.11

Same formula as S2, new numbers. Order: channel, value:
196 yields 1.5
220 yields 0.997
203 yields 1.3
